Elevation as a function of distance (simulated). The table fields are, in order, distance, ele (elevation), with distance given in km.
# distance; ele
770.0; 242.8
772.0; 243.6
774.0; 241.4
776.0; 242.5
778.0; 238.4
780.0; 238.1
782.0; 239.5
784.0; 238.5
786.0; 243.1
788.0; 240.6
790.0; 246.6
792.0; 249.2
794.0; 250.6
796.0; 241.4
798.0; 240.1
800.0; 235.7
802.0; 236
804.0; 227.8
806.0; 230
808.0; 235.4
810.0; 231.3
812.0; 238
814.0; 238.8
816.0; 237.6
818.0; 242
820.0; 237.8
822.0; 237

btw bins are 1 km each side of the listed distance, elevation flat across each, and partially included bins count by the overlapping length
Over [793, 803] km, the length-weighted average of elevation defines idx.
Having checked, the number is 241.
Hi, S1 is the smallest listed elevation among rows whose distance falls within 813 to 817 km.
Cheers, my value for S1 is 237.6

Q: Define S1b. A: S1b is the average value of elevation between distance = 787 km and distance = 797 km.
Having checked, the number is 246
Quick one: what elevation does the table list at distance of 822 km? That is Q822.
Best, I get 237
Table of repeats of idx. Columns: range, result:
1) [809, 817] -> 236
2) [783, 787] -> 241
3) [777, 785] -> 239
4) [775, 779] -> 240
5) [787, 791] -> 244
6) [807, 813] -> 235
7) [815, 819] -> 240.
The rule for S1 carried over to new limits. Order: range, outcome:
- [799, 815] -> 227.8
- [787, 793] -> 240.6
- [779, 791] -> 238.1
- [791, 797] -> 241.4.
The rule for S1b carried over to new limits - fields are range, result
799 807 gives 232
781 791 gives 242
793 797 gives 246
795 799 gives 241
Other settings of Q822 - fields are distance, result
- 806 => 230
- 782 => 239.5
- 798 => 240.1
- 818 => 242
